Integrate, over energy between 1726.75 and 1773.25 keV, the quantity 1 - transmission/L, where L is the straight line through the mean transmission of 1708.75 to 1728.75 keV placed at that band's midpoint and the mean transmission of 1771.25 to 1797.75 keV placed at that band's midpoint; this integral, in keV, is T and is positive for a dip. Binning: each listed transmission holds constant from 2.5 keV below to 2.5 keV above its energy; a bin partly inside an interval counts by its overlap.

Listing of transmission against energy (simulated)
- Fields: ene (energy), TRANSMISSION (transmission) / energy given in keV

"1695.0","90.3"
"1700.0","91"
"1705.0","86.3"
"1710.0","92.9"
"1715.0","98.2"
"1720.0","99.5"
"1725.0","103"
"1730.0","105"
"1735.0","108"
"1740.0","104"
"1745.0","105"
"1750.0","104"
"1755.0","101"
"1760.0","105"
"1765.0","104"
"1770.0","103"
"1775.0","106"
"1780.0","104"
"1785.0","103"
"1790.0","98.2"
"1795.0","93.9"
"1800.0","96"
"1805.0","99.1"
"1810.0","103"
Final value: -2.0 keV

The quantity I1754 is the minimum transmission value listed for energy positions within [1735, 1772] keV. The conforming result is 101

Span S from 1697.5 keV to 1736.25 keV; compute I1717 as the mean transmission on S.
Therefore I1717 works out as 97.7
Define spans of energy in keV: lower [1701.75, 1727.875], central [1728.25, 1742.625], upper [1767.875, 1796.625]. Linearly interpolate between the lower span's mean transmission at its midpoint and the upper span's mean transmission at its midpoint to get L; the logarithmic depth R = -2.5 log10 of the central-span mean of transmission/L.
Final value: -0.09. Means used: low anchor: 96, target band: 106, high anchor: 102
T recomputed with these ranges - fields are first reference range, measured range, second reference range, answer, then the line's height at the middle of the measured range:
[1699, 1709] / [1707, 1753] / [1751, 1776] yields -3.2 keV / 95.4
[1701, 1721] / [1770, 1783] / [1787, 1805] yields -1.2 keV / 95.9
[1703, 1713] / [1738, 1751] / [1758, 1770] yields -0.7 keV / 99.3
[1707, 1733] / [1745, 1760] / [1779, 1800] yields -0.6 keV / 99.3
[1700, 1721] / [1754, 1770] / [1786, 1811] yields -1.2 keV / 96.1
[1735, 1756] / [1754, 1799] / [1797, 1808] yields -0.5 keV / 101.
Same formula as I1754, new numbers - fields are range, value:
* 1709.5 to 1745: 92.9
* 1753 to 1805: 93.9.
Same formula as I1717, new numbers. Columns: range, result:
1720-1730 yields 103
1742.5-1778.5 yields 104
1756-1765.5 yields 104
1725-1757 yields 104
